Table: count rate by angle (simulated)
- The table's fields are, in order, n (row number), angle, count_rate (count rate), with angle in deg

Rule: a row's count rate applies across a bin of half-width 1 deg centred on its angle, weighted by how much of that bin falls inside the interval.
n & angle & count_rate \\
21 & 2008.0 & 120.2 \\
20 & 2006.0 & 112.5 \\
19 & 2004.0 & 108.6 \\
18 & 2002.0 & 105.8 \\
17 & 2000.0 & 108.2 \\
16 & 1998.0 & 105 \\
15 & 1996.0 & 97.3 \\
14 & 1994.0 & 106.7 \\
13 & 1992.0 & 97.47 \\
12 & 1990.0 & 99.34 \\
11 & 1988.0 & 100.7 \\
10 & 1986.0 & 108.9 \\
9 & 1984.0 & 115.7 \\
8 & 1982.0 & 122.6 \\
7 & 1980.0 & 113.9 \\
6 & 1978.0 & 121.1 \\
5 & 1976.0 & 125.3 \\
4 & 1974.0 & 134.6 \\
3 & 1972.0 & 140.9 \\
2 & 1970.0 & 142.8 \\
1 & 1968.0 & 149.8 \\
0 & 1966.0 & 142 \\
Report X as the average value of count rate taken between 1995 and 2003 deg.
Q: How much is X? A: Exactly 104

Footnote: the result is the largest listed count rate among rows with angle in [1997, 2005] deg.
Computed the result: 108.6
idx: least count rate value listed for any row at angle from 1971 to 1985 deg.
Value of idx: 113.9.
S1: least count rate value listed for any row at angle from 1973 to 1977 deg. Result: 125.3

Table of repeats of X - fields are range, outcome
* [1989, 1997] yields 100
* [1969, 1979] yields 133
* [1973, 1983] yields 124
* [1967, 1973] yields 145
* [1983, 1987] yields 112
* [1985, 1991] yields 103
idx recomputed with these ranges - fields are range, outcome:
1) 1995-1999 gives 97.3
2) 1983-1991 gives 99.34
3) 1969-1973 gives 140.9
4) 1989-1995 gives 97.47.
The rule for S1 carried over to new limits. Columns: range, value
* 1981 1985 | 115.7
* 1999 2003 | 105.8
